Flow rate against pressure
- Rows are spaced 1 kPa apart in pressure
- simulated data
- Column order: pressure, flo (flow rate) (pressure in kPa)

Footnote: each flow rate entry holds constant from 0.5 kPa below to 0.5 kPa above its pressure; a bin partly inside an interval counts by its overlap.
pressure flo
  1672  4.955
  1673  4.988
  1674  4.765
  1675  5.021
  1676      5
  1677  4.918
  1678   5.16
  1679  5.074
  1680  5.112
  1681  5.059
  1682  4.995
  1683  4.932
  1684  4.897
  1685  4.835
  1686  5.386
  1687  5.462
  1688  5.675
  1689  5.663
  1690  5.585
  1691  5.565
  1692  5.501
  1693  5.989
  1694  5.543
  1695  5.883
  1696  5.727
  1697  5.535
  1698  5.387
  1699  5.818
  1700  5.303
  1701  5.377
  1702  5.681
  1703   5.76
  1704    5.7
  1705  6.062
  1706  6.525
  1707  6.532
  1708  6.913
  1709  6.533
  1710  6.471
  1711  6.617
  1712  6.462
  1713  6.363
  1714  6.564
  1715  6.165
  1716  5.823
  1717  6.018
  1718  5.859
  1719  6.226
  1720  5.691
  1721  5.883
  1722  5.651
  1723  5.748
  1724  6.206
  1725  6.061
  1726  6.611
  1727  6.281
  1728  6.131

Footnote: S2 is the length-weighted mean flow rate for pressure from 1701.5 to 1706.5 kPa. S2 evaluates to 5.95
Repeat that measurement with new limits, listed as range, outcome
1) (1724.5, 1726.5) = 6.34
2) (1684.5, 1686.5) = 5.11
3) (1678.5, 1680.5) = 5.09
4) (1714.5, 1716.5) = 5.99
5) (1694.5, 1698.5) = 5.63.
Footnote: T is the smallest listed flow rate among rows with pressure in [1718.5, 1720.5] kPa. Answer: 5.691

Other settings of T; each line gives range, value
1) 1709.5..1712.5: 6.462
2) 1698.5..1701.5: 5.303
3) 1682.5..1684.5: 4.897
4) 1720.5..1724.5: 5.651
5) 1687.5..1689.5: 5.663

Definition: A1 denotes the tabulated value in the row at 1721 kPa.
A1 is 5.883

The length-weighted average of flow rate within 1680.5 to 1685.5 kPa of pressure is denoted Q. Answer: 4.94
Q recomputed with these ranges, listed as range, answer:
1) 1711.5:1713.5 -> 6.41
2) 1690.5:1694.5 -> 5.65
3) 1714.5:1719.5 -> 6.02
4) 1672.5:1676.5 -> 4.94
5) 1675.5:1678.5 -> 5.03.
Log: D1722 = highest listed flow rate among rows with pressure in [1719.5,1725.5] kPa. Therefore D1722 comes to 6.206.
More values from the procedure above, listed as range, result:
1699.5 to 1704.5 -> 5.76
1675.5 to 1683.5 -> 5.16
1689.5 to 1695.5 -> 5.989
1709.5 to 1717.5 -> 6.617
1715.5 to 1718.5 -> 6.018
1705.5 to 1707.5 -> 6.532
